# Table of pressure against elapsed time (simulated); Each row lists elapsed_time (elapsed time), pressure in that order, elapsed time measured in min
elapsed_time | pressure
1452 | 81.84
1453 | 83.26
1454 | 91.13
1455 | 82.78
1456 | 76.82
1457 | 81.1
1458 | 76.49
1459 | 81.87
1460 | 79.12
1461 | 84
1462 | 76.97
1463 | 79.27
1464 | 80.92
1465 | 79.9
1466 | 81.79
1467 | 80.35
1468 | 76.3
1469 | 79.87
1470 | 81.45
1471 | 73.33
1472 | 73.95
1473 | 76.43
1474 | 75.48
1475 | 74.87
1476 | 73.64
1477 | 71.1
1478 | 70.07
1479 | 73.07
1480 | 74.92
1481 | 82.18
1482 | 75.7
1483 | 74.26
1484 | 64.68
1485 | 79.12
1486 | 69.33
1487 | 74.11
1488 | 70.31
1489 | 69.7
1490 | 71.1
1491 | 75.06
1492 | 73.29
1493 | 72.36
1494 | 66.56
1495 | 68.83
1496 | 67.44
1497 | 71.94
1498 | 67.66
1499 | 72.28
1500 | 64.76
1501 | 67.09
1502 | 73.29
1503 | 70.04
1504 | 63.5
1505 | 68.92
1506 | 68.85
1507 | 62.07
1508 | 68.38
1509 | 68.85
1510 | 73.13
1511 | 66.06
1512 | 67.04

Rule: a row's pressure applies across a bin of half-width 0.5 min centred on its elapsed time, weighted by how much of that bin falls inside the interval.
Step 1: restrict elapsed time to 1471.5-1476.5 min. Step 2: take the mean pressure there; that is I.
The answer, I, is 74.9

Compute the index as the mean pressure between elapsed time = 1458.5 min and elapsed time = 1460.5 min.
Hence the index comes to 80.5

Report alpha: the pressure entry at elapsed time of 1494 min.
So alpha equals 66.56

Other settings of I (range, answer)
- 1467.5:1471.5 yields 77.7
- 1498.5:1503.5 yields 69.5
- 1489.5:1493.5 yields 73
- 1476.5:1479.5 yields 71.4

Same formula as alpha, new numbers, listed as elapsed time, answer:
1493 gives 72.36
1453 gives 83.26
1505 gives 68.92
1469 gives 79.87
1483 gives 74.26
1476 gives 73.64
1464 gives 80.92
